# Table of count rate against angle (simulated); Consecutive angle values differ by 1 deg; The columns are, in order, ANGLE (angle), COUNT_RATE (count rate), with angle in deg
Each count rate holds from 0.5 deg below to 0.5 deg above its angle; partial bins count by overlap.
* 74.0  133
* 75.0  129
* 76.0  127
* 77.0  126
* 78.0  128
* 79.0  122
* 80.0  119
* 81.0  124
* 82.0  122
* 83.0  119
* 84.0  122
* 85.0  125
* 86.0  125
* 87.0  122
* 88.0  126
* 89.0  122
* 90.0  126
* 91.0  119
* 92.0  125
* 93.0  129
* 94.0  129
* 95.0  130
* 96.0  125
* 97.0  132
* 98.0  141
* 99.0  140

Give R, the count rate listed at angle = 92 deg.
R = 125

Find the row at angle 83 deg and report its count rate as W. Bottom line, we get 119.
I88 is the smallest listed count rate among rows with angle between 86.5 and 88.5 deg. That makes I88 122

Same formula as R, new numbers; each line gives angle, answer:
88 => 126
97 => 132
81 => 124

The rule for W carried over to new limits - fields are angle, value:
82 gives 122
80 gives 119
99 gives 140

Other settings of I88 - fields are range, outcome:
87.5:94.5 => 119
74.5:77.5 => 126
